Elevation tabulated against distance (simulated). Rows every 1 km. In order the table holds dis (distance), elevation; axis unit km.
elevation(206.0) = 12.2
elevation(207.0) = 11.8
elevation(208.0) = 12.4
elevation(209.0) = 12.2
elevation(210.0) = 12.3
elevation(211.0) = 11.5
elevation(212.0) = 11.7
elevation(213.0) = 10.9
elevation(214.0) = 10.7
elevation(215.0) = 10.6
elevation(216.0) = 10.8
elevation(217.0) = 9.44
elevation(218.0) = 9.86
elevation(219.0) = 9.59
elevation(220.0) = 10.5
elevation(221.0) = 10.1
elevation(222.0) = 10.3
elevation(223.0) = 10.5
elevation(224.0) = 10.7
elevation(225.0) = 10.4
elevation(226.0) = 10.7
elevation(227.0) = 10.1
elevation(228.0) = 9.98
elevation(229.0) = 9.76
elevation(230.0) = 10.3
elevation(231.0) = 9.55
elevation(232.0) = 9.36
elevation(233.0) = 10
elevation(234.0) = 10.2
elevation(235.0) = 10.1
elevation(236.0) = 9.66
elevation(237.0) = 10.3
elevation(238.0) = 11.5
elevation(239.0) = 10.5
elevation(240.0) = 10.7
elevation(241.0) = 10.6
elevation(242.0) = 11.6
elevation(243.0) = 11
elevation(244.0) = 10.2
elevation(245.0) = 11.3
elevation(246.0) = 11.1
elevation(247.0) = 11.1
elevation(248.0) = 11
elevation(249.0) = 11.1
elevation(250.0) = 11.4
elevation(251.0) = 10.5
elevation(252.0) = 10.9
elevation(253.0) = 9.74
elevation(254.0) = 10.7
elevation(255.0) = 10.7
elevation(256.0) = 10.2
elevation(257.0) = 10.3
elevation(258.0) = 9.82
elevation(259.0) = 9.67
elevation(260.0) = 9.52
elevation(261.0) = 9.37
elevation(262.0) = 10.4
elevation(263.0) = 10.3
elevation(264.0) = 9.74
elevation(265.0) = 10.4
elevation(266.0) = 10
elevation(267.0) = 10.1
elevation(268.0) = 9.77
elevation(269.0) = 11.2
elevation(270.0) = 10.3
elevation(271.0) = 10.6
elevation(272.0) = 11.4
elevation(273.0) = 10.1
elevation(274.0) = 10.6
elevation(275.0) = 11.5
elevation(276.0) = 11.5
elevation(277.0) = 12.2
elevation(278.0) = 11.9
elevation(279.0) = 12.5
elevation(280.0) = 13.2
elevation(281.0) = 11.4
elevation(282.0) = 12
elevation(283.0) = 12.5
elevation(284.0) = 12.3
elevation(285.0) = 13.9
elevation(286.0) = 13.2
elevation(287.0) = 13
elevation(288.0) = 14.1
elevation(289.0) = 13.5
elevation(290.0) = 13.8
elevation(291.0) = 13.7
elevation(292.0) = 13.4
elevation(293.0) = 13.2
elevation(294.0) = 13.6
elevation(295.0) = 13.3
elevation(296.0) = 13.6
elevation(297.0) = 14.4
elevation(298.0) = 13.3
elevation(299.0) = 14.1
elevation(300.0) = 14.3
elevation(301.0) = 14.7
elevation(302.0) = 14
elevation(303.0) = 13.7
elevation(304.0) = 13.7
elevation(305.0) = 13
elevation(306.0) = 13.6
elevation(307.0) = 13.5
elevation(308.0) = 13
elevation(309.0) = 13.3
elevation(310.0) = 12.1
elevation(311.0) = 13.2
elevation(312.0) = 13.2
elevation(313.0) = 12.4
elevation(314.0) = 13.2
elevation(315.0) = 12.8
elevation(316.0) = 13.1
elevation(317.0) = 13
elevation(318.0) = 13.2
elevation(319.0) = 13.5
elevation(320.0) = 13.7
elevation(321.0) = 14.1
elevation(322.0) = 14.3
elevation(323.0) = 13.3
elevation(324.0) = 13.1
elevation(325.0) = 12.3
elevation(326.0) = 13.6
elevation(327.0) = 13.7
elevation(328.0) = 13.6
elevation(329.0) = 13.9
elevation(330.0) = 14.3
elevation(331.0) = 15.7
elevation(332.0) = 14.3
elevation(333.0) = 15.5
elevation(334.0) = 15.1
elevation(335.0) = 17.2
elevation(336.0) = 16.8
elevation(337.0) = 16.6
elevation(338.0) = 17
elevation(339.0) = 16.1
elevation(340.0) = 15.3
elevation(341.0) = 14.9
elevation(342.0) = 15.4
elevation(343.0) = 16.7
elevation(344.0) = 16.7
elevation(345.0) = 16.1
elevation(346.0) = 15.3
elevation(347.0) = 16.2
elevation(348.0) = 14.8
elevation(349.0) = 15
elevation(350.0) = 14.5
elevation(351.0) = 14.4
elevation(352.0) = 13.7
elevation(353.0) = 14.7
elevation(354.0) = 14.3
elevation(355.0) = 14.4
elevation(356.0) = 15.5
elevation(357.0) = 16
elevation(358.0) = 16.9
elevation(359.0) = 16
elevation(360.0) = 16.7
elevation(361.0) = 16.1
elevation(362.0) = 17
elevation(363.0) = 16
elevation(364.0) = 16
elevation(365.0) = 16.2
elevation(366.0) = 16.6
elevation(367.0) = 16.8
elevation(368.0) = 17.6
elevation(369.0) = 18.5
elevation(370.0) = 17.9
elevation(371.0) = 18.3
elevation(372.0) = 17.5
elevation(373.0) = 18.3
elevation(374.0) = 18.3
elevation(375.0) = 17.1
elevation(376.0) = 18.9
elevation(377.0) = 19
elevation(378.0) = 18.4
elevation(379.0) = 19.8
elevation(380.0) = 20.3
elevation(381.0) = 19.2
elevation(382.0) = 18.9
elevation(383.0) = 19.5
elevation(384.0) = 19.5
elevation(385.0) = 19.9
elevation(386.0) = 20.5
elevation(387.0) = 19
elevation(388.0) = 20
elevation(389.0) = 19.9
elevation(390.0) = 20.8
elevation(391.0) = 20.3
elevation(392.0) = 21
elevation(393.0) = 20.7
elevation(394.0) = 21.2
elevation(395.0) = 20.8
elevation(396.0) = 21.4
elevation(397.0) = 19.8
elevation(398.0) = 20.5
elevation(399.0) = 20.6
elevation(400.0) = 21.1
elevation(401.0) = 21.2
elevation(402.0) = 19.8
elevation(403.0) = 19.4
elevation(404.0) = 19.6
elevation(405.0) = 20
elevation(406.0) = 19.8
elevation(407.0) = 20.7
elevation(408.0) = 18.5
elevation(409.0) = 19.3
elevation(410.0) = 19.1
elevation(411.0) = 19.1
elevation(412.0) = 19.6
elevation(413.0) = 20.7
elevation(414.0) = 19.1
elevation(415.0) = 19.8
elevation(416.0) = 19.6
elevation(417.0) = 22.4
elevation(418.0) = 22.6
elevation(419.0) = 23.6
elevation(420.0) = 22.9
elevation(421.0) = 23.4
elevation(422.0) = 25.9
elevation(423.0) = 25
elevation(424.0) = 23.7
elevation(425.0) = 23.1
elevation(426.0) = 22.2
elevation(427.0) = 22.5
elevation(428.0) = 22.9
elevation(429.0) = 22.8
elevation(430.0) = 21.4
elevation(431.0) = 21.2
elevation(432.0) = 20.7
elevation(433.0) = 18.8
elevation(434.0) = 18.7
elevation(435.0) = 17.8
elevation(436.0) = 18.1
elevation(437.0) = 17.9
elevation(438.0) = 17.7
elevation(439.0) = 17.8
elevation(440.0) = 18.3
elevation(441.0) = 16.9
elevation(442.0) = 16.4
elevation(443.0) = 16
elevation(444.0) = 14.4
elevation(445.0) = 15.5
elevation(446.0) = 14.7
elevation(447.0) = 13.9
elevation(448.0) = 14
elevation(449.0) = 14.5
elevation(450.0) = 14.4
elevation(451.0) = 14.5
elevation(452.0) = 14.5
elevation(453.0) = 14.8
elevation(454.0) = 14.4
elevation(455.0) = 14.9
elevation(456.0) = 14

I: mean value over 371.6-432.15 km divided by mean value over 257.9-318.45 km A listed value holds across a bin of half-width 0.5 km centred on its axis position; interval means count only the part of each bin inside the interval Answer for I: 1.67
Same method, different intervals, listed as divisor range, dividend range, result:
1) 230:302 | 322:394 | 1.46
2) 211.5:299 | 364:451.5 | 1.74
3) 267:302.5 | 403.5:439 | 1.65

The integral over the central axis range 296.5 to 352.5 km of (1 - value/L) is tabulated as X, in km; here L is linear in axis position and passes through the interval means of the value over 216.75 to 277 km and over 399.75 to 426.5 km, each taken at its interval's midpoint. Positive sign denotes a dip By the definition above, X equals 4.0 km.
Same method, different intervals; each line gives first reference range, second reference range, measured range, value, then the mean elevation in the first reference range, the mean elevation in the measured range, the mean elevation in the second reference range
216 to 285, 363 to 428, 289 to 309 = 0.2 km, 10.6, 13.7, 20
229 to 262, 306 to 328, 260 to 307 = -1.3 km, 10.4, 12.3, 13.2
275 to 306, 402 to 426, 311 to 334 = 2.5 km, 13.2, 13.7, 21.2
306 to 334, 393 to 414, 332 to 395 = -1.2 km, 13.5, 17.3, 20.1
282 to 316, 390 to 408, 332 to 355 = 1.4 km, 13.4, 15.5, 20.4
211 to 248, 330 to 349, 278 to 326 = 2.3 km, 10.5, 13.3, 15.8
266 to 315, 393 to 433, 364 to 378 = 0.4 km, 12.7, 17.7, 21.2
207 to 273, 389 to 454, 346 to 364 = 0.9 km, 10.5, 15.4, 19.5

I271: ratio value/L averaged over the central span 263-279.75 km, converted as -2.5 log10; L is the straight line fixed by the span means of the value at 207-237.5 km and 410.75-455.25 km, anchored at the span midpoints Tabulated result 0.150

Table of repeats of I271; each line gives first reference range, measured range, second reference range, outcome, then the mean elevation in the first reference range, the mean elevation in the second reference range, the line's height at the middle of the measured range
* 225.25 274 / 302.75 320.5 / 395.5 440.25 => 0.08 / 10.4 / 20.7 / 14.2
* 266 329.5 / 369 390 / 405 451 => -0.12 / 12.9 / 19.4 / 17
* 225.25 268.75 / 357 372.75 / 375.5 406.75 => 0.08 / 10.4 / 20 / 18.3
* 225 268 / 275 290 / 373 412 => 0.00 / 10.4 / 19.8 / 12.7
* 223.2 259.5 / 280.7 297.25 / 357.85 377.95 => -0.02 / 10.5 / 17.3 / 13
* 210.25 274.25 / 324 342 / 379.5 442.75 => 0.06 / 10.4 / 20.4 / 15.8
